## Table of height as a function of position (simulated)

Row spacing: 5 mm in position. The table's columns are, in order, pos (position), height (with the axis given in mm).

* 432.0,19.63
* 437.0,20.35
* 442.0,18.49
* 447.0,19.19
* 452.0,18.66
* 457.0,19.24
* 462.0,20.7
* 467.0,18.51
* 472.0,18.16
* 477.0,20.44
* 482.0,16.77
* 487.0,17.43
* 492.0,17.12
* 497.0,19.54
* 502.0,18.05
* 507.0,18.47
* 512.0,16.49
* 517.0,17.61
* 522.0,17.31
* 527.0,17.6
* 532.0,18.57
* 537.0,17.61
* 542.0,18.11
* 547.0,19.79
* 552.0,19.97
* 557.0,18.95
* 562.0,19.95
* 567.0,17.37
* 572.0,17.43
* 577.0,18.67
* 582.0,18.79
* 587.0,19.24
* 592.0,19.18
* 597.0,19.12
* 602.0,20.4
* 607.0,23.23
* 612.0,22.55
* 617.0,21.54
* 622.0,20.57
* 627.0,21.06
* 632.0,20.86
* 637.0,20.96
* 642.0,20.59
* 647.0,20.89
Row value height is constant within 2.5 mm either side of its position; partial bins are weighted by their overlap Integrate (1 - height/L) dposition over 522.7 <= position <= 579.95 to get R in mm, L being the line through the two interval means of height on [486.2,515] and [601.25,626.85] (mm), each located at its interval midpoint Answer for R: 3.1 mm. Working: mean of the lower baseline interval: 17.9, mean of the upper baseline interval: 21.7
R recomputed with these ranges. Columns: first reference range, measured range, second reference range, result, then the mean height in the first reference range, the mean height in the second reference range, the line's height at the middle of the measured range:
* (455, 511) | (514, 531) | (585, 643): 1.5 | 18.5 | 20.8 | 19.2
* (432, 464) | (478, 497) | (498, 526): 0.7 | 19.4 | 17.7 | 18.4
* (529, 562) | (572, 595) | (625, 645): 1.1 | 18.9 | 20.9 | 19.7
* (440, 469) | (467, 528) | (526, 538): 1.9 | 19.2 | 18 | 18.5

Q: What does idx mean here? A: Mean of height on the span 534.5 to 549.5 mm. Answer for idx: 18.5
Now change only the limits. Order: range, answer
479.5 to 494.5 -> 17.1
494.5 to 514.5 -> 18.1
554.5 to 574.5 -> 18.4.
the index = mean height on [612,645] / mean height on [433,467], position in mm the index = 1.09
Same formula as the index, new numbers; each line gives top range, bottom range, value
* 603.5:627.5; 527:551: 1.18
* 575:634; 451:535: 1.12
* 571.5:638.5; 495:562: 1.11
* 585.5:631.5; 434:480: 1.08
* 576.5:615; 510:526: 1.18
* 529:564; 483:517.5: 1.07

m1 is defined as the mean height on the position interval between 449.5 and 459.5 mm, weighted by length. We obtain 18.9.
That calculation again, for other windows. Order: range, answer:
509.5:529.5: 17.3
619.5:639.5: 20.9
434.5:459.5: 19.2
